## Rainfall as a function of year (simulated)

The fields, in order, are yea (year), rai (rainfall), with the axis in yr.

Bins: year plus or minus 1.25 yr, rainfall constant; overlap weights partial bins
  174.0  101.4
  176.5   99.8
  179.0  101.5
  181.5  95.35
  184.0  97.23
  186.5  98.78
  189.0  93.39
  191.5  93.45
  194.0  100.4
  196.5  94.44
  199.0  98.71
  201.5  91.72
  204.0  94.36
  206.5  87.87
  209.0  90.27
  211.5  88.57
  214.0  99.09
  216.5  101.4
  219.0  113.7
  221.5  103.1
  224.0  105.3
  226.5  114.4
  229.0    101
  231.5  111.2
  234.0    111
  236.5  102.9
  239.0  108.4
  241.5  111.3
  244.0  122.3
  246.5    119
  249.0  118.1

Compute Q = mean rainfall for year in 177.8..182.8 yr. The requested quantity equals 98.4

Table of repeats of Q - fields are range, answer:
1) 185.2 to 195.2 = 96.5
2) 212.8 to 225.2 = 105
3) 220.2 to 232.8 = 107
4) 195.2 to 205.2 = 94.8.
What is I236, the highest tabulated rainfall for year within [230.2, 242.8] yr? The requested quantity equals 111.3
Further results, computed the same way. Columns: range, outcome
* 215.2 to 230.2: 114.4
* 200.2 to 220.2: 113.7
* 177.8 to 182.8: 101.5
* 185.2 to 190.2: 98.78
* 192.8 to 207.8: 100.4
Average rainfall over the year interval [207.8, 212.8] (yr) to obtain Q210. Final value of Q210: 89.5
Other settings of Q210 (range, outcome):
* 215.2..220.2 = 107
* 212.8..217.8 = 100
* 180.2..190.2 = 96.2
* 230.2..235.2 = 111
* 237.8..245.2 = 114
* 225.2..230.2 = 108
